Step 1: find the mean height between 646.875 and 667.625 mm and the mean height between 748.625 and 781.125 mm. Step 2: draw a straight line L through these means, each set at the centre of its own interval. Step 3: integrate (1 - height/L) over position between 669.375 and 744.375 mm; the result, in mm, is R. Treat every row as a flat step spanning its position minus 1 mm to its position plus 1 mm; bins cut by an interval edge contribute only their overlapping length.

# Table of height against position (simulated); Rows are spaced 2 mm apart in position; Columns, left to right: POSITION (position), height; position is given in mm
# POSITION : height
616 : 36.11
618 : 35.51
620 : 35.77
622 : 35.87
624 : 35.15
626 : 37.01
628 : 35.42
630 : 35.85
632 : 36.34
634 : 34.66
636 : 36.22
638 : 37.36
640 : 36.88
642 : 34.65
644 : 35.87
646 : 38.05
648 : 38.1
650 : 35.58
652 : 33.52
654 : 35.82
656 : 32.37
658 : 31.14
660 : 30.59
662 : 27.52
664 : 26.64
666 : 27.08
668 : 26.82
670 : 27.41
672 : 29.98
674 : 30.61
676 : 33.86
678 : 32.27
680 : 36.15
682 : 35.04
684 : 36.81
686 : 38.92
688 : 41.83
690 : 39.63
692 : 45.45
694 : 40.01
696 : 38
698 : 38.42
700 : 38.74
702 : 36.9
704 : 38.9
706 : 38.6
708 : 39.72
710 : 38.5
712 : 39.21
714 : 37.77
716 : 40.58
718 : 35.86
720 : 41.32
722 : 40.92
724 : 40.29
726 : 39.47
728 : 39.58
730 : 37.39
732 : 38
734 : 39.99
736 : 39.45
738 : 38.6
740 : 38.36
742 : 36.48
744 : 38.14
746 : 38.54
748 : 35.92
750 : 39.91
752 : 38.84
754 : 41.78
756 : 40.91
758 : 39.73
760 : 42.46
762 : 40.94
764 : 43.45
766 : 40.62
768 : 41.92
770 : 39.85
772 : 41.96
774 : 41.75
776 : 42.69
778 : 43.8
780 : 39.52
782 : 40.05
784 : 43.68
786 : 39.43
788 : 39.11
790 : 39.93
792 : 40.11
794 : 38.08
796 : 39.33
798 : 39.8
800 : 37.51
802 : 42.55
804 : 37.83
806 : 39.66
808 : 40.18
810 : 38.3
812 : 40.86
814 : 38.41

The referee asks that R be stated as -3.7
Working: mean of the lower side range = 31.7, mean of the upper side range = 41.2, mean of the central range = 37.9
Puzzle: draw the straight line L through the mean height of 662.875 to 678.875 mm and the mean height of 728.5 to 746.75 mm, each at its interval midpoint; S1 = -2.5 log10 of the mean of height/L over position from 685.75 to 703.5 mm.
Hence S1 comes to -0.22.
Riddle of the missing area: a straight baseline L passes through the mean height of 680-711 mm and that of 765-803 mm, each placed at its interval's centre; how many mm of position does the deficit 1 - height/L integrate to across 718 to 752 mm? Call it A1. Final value 0.75 mm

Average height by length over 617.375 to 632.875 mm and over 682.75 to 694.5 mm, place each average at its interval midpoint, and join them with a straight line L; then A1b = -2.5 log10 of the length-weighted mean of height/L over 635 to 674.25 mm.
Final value 0.16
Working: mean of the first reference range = 35.9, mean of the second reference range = 40.3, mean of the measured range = 32.6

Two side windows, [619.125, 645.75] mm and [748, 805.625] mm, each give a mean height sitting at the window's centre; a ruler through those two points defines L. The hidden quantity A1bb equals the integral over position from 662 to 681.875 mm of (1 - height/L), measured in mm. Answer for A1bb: 3.8 mm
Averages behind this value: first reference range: 36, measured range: 30.2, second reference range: 40.5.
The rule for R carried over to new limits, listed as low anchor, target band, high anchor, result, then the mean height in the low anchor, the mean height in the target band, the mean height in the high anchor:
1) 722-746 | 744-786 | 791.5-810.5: -1.9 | 38.8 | 40.8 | 39.3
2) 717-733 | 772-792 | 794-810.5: -0.9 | 39.1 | 41.1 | 39.3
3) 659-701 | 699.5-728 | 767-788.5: -1.8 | 34.4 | 39.1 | 41.3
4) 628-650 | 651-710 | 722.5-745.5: 4.1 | 36.3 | 34.8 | 38.7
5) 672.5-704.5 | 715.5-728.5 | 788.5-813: -0.6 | 37.5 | 39.7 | 39.5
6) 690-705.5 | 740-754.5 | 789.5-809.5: 0.4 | 39.5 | 38.4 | 39.5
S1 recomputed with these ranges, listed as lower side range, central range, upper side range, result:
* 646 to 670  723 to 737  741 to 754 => -0.06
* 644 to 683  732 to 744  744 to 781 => 0.00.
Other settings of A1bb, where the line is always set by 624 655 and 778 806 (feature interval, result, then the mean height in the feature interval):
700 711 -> -0.24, 38.5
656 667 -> 2.30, 28.9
